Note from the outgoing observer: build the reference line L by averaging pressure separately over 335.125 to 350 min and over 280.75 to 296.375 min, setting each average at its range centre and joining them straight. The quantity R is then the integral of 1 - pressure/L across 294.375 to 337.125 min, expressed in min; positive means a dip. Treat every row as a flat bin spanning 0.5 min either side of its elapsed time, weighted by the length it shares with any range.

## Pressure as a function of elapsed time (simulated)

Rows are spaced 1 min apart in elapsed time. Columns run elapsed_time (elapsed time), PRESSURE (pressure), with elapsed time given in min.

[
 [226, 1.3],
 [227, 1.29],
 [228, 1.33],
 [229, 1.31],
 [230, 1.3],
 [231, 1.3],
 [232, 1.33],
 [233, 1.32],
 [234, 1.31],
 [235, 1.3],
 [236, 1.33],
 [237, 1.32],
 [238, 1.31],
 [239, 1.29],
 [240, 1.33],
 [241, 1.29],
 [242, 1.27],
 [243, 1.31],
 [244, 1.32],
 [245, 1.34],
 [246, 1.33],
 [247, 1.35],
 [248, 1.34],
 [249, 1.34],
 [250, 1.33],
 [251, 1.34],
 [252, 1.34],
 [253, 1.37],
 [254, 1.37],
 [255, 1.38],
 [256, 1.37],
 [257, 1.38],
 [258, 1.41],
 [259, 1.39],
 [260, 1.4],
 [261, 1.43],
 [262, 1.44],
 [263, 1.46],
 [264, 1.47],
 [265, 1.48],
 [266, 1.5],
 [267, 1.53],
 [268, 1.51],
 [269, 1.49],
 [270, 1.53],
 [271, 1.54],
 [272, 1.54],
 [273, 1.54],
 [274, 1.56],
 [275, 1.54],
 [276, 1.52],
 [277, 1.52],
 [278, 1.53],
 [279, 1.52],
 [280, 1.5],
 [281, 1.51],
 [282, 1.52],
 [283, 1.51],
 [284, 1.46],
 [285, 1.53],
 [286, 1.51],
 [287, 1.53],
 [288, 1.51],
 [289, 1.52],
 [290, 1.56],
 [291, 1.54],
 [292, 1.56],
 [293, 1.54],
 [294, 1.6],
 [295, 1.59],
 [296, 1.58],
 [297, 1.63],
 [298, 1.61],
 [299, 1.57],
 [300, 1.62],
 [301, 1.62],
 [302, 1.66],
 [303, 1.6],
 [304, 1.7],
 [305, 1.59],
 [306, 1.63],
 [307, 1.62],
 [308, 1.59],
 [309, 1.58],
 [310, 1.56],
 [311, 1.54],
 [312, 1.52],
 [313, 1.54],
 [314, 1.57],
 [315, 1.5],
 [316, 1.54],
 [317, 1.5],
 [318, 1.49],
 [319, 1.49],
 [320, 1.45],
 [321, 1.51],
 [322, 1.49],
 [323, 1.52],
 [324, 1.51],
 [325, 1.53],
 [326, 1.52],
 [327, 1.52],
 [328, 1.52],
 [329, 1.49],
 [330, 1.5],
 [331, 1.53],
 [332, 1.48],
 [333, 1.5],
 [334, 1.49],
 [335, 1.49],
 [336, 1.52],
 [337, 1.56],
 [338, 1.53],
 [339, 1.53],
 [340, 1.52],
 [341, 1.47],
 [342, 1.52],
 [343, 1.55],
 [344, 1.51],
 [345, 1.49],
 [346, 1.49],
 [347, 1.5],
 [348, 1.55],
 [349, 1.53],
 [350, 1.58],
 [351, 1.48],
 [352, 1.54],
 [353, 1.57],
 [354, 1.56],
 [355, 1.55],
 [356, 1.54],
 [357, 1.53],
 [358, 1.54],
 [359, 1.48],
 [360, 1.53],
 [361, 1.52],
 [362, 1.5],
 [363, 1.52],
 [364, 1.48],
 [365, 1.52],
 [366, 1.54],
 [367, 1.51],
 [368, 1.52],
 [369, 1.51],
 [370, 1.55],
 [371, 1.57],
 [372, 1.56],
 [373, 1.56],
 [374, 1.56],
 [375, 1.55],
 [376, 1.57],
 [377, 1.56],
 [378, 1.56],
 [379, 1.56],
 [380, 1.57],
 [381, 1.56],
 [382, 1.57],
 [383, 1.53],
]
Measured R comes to -0.6 min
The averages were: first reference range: 1.54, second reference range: 1.52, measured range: 1.55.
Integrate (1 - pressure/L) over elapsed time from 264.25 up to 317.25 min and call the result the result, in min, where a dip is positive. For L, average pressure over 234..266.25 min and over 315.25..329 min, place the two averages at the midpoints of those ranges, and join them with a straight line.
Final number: -4.0 min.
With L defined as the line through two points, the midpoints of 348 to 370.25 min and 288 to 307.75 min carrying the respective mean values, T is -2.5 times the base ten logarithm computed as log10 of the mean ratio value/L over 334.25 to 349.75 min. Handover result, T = 0.02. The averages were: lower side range 1.59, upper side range 1.53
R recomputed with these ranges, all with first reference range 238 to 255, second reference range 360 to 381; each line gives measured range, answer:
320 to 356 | -0.8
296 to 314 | -2.1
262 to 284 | -2.2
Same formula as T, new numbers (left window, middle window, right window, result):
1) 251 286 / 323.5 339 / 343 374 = -0.001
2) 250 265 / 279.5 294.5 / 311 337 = -0.058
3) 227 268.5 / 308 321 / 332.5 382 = -0.044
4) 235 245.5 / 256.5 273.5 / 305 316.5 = -0.055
